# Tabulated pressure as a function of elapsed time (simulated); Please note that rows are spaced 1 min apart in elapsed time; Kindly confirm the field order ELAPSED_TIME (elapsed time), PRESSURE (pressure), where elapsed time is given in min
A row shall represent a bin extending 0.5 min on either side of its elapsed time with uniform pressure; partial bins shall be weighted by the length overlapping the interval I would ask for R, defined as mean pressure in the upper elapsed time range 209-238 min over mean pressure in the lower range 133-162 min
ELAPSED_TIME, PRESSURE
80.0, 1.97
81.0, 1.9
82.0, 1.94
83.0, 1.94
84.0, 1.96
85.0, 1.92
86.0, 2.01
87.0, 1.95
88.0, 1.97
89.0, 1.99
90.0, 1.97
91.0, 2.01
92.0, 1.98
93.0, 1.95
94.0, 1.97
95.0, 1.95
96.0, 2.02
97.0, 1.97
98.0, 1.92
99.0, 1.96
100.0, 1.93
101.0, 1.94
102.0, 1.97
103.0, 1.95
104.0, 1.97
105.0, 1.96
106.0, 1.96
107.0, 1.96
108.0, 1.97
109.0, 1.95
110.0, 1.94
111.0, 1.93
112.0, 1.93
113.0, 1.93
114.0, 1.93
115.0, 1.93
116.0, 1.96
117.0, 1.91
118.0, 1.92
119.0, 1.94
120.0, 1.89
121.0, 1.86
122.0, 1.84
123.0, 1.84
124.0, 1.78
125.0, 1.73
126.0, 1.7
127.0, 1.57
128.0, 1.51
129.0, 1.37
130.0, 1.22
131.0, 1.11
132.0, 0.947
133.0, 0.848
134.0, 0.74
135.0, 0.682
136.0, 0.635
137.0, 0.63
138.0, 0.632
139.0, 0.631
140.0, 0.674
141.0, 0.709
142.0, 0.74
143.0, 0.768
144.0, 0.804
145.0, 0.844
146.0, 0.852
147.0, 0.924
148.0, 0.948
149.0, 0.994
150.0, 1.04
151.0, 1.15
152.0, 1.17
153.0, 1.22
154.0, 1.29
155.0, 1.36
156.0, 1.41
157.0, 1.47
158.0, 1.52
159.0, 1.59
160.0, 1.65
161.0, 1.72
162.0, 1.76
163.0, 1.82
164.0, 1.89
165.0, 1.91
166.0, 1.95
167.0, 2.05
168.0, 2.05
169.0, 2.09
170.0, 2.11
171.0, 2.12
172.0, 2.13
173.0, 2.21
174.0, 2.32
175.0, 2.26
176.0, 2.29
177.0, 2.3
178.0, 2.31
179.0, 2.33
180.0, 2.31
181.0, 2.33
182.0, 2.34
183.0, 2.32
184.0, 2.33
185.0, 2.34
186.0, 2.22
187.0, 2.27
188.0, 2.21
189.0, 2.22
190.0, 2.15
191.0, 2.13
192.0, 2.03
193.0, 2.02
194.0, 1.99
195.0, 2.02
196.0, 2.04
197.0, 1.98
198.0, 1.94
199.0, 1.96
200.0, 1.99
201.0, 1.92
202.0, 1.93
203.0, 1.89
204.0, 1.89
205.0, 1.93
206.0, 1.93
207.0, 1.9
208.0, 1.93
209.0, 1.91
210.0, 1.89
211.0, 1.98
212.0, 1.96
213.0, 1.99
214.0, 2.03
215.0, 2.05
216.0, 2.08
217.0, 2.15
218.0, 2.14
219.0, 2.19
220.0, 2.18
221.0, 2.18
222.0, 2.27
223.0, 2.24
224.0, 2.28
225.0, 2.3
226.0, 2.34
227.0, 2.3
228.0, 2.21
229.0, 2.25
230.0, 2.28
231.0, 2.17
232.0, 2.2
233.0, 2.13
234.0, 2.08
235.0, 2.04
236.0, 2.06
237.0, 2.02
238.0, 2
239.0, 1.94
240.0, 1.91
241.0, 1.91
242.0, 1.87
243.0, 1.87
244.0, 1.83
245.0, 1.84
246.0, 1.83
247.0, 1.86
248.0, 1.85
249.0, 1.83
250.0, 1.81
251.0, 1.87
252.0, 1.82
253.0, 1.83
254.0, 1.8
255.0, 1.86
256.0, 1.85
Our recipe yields 2.06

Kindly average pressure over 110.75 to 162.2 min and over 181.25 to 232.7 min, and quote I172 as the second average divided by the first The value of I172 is 1.59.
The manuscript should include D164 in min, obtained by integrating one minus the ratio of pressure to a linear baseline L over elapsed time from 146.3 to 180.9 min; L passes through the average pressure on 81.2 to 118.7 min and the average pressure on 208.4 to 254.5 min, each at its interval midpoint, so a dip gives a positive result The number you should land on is 4.1 min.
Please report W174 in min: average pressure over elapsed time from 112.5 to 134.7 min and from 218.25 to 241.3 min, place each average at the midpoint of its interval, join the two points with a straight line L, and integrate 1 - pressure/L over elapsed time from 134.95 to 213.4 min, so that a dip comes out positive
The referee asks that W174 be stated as 6.6 min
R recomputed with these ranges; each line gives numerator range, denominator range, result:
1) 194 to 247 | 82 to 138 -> 1.17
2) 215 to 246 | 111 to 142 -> 1.50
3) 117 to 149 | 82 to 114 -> 0.60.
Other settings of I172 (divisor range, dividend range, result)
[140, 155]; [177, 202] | 2.23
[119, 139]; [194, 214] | 1.51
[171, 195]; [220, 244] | 0.95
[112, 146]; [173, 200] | 1.67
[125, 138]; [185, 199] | 1.93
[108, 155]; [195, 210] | 1.47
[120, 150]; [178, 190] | 2.08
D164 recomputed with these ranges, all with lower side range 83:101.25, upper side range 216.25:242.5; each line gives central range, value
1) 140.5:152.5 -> 6.6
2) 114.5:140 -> 8.0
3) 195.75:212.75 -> 1.4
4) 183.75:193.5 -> -0.5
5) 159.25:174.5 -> 0.6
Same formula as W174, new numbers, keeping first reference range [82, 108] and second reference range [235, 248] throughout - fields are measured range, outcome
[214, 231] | -2.5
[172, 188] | -2.9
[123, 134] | 3.3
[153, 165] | 2.2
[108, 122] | 0.2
